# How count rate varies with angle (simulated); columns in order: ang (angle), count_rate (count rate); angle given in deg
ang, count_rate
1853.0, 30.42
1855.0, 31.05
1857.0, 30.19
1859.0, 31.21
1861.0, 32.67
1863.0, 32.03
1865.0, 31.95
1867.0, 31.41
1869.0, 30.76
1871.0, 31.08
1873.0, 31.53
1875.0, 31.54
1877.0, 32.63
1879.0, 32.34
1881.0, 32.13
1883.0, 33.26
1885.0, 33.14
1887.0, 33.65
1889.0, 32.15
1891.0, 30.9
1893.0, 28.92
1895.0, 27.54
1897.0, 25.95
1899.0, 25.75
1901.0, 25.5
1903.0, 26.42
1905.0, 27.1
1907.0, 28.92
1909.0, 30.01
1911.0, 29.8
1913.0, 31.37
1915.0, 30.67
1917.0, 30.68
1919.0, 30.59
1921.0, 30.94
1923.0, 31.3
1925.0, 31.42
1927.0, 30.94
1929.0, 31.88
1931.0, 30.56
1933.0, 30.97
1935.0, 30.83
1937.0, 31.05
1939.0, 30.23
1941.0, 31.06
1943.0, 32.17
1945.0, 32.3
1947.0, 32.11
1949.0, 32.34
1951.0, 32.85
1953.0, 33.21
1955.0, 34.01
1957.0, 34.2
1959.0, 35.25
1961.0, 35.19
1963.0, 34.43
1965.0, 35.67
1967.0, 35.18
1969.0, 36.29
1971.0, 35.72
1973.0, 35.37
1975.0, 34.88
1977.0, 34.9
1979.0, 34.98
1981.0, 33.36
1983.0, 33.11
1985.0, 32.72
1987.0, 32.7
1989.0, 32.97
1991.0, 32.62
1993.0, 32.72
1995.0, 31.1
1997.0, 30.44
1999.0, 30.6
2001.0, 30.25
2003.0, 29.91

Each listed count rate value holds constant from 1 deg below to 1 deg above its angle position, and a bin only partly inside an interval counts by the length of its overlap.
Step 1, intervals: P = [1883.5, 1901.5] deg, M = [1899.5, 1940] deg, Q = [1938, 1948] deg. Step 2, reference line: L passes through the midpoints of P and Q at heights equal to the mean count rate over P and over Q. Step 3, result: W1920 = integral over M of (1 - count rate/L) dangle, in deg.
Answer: 0.8 deg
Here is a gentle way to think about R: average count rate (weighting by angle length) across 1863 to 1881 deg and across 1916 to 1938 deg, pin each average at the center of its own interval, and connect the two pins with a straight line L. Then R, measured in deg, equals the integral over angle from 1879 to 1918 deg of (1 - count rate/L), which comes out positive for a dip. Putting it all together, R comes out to 2.0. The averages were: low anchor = 31.7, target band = 29.7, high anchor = 31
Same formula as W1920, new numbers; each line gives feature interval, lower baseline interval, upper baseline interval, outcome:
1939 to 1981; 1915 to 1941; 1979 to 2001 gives -3.1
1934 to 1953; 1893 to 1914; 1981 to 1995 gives -1.0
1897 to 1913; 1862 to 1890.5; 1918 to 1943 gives 1.9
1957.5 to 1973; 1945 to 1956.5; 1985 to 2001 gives -1.3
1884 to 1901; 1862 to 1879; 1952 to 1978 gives 1.5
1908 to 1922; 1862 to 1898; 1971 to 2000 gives 0.6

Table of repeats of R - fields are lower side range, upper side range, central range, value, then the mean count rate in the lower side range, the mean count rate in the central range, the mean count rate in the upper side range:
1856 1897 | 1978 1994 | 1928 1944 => 0.6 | 31.4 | 31.1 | 33.1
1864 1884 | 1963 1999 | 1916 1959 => 1.6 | 31.9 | 31.8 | 33.7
